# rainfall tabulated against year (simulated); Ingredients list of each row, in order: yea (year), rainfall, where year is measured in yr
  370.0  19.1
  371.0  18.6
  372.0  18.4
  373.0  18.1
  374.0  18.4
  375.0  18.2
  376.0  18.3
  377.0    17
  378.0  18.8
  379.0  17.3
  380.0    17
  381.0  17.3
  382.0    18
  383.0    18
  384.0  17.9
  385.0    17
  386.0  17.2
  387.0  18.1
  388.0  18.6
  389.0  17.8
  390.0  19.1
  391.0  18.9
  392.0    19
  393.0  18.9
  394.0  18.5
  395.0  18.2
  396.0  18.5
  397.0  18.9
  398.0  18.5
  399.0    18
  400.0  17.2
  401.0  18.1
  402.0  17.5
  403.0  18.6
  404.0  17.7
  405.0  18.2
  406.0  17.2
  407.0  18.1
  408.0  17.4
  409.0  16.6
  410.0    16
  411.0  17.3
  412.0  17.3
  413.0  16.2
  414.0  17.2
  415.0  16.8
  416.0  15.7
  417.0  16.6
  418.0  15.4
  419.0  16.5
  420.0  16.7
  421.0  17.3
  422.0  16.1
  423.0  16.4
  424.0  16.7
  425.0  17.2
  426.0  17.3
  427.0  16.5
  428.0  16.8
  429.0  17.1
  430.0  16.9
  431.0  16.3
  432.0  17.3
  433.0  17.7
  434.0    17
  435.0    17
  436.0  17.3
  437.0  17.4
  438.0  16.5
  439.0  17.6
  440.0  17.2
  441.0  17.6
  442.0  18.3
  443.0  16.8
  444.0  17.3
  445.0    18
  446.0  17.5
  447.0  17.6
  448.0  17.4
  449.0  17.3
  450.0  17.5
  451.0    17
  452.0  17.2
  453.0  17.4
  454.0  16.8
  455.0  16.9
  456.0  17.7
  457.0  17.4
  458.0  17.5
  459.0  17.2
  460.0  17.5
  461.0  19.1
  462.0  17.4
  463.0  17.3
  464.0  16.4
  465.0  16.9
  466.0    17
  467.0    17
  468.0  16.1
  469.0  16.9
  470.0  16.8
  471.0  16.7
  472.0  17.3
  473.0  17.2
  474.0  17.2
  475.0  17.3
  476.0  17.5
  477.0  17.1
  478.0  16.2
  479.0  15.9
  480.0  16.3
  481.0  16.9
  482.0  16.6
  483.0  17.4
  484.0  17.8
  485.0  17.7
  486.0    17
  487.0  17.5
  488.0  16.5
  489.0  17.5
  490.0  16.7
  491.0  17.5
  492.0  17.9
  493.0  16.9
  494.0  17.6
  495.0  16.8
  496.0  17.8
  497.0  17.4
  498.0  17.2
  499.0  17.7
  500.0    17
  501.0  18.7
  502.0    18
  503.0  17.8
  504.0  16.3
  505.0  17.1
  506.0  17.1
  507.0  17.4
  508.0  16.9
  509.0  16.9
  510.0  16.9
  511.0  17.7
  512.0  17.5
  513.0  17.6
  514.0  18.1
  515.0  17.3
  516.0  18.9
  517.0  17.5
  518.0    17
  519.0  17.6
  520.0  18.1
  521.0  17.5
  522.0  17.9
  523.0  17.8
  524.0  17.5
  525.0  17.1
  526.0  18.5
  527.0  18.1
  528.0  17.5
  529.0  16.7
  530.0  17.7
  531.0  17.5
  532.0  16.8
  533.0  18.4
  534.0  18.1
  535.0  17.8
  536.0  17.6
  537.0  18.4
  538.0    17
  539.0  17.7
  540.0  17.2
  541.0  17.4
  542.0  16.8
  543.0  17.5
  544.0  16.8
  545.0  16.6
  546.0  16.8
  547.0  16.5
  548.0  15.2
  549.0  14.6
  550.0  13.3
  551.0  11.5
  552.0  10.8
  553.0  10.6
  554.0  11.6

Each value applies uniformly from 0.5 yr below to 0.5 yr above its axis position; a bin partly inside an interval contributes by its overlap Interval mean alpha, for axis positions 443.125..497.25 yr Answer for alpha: 17.2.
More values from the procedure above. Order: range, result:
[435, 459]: 17.3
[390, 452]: 17.4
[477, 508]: 17.2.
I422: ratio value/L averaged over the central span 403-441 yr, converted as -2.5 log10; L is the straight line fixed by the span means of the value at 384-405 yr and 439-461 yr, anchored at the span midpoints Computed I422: 0.05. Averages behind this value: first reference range 18.2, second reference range 17.4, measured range 17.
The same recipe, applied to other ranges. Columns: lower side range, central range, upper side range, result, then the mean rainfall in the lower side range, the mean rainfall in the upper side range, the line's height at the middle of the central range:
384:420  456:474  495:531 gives 0.02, 17.6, 17.5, 17.6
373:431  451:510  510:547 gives 0.02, 17.5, 17.5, 17.5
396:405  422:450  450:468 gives 0.03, 18.1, 17.2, 17.6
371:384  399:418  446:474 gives 0.03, 17.9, 17.2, 17.7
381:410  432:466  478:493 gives 0.01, 18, 17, 17.4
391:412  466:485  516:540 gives 0.05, 17.9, 17.7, 17.8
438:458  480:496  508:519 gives 0.02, 17.4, 17.5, 17.5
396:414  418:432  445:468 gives 0.05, 17.6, 17.3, 17.5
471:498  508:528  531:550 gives -0.04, 17.1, 17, 17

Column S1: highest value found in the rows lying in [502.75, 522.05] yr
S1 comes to 18.9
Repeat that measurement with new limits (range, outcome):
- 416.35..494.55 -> 19.1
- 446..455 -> 17.6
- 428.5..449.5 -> 18.3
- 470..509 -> 18.7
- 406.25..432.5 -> 18.1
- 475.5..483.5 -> 17.5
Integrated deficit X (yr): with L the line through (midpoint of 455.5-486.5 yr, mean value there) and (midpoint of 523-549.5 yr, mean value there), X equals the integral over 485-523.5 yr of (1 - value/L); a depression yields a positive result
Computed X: -0.6 yr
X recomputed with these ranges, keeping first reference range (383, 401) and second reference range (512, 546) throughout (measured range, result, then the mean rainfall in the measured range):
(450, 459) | 0.3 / 17.2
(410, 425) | 1.3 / 16.6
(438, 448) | 0.3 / 17.5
